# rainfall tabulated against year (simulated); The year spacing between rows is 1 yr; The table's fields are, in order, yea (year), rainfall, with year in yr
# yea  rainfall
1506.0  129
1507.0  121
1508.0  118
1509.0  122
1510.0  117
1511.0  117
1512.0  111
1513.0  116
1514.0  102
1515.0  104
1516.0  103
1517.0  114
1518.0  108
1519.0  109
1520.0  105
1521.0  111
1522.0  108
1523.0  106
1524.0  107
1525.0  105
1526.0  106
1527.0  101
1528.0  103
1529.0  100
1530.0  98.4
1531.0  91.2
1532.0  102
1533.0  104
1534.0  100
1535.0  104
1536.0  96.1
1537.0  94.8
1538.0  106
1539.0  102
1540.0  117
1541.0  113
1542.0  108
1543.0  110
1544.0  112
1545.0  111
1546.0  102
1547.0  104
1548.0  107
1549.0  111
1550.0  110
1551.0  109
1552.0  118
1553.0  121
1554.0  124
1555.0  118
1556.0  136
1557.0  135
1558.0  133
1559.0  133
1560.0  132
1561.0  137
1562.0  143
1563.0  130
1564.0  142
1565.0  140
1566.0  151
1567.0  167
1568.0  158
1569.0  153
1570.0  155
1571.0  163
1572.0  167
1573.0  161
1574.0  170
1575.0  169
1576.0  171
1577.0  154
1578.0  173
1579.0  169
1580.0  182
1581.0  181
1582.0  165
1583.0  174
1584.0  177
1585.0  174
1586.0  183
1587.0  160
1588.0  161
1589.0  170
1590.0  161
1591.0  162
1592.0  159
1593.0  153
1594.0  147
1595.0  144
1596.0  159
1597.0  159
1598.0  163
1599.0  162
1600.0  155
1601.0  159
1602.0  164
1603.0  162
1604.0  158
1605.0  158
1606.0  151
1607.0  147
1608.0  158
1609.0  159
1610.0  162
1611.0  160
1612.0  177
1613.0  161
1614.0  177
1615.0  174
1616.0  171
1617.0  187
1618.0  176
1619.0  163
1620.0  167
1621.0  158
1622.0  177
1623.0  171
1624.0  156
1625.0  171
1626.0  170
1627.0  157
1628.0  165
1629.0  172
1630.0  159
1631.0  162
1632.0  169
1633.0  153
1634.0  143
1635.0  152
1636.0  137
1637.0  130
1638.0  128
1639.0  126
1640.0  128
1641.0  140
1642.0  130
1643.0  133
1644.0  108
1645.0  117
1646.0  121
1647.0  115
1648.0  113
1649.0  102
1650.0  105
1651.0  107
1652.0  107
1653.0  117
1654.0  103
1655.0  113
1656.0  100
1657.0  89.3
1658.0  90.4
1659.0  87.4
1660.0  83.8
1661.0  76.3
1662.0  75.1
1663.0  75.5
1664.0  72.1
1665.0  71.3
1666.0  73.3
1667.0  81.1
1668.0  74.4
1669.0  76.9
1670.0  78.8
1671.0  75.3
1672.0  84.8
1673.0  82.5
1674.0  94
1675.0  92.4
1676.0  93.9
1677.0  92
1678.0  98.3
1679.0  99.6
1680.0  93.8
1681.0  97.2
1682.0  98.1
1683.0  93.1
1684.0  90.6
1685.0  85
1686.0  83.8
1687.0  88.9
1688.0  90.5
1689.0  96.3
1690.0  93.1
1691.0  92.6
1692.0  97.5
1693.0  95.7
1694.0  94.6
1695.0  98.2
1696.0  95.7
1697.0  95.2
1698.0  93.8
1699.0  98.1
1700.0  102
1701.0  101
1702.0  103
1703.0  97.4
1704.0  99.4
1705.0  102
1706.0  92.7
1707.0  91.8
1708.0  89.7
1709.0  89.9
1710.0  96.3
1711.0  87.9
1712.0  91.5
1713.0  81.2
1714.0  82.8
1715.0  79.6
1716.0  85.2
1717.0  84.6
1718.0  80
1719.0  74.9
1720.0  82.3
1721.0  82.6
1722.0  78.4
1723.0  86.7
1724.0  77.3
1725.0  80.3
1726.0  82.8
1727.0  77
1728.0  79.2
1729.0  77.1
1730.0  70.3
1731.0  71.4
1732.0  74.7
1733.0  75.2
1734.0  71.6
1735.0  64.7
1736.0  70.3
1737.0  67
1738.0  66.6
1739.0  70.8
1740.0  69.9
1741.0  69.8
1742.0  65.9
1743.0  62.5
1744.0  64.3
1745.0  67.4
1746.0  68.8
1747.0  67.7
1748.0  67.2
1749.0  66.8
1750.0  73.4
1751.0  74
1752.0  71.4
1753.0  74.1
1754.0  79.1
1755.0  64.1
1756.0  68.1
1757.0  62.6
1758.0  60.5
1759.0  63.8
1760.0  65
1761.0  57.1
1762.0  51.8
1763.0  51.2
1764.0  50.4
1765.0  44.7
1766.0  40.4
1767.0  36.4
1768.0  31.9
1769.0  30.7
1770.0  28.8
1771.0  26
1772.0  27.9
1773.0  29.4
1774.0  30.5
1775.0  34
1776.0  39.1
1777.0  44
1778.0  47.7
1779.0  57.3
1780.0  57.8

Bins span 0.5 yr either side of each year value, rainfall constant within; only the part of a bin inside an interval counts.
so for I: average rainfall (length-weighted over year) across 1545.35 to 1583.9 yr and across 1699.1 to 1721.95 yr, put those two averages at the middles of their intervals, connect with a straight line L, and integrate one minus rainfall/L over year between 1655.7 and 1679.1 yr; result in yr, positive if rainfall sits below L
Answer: 4.9 yr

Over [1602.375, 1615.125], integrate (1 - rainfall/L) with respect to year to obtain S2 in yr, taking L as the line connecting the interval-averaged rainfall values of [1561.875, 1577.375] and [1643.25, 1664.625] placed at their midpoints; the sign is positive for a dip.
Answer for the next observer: -3.1 yr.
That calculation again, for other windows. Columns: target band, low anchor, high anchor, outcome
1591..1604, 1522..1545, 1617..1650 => -2.6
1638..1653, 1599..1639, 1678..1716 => 2.1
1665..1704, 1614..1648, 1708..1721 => 5.8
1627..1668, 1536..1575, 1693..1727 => -3.7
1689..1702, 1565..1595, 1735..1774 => -0.4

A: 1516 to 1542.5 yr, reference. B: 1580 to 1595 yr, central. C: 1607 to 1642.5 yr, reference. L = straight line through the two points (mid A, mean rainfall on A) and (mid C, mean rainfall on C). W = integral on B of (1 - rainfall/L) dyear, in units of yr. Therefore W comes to -3.2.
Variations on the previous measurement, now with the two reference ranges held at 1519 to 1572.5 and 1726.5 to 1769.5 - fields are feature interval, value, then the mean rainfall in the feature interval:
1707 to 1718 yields -1.9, 86.8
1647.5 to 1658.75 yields -1.7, 104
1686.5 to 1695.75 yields -1.7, 94.2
